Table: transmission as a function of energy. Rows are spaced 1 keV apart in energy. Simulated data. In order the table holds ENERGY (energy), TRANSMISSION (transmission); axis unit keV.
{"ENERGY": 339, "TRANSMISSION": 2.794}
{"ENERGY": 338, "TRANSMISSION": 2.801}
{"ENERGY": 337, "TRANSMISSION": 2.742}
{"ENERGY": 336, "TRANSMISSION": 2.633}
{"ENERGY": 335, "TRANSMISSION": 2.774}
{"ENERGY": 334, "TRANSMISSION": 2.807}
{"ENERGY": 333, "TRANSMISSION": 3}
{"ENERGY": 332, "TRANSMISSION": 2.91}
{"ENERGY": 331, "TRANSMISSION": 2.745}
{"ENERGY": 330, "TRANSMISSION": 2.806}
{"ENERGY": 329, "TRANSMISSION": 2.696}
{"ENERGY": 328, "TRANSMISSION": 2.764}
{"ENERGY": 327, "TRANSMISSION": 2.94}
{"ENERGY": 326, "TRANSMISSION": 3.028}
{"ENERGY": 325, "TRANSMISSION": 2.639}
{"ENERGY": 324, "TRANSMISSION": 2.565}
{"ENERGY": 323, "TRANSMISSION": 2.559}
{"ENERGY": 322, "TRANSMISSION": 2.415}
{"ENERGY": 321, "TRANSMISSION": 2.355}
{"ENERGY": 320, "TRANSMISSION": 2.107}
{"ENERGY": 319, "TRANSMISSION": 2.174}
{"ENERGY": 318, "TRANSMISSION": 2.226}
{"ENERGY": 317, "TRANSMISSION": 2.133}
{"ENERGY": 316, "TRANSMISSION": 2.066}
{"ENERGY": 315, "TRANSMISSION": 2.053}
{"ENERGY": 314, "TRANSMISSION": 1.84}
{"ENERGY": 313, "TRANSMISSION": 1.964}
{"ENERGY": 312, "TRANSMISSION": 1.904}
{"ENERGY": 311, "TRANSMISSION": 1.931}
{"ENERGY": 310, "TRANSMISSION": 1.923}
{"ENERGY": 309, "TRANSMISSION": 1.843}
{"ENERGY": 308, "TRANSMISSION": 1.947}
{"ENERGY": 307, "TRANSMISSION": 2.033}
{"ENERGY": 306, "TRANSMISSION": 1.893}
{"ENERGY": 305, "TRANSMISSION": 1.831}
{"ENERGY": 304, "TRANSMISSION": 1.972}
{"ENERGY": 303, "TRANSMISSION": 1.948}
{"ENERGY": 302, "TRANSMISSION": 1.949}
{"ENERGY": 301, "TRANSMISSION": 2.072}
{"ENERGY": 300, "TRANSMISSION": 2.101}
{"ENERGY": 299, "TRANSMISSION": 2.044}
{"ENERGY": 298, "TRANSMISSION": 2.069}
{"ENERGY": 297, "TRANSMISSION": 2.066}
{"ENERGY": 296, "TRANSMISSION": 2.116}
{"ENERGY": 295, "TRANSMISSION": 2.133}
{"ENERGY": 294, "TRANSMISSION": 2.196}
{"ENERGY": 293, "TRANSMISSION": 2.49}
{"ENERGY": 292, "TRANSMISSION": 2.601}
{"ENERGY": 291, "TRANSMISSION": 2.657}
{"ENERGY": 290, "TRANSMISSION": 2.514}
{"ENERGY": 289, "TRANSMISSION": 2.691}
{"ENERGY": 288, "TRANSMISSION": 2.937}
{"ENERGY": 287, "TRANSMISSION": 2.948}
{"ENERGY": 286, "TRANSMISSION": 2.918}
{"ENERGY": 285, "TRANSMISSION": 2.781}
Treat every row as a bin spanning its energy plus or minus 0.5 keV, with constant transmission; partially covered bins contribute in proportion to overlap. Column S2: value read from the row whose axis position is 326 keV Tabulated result 3.028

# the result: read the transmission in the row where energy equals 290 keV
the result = 2.514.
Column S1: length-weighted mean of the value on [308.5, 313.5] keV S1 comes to 1.91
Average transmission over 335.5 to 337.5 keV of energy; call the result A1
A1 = 2.69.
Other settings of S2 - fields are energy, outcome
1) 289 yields 2.691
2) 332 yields 2.91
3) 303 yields 1.948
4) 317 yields 2.133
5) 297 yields 2.066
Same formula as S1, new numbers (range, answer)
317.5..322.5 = 2.26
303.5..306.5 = 1.9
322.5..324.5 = 2.56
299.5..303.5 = 2.02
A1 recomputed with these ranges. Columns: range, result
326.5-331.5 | 2.79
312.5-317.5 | 2.01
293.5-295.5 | 2.16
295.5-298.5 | 2.08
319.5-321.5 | 2.23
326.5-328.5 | 2.85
